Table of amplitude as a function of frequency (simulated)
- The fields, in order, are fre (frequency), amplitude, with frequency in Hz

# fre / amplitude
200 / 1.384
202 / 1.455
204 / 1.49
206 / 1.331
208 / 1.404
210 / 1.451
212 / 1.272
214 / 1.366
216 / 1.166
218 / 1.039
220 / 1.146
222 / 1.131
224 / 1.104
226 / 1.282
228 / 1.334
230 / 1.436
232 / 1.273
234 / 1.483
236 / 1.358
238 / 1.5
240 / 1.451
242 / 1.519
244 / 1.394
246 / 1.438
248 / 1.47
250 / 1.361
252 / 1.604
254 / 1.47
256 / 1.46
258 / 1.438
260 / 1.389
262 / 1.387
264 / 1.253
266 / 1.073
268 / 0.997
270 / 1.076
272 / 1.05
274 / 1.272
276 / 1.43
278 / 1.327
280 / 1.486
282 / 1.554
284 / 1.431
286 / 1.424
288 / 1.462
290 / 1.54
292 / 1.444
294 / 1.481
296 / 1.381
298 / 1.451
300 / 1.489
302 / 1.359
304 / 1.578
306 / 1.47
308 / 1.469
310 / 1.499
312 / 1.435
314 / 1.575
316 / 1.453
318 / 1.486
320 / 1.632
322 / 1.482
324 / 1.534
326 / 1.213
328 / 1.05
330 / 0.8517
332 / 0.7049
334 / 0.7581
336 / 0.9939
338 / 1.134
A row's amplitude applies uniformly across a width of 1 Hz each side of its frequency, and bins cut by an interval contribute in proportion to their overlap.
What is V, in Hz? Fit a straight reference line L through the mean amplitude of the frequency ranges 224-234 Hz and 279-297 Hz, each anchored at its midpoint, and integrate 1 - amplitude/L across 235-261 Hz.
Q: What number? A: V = -1.5 Hz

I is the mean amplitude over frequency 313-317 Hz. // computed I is 1.51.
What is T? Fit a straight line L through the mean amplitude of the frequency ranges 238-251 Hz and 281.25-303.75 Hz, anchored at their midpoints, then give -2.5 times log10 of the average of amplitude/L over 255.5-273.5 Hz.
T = 0.18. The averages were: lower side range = 1.44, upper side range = 1.46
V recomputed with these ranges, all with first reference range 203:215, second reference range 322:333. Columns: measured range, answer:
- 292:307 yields -3.63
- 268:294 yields -3.19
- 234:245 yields -1.12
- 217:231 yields 1.44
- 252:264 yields -1.49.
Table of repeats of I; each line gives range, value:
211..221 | 1.2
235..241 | 1.44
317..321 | 1.56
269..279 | 1.23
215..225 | 1.12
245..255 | 1.47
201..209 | 1.42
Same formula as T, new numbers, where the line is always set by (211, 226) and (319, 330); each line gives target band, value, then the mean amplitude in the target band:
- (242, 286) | -0.09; 1.36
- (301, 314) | -0.13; 1.48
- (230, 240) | -0.17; 1.41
